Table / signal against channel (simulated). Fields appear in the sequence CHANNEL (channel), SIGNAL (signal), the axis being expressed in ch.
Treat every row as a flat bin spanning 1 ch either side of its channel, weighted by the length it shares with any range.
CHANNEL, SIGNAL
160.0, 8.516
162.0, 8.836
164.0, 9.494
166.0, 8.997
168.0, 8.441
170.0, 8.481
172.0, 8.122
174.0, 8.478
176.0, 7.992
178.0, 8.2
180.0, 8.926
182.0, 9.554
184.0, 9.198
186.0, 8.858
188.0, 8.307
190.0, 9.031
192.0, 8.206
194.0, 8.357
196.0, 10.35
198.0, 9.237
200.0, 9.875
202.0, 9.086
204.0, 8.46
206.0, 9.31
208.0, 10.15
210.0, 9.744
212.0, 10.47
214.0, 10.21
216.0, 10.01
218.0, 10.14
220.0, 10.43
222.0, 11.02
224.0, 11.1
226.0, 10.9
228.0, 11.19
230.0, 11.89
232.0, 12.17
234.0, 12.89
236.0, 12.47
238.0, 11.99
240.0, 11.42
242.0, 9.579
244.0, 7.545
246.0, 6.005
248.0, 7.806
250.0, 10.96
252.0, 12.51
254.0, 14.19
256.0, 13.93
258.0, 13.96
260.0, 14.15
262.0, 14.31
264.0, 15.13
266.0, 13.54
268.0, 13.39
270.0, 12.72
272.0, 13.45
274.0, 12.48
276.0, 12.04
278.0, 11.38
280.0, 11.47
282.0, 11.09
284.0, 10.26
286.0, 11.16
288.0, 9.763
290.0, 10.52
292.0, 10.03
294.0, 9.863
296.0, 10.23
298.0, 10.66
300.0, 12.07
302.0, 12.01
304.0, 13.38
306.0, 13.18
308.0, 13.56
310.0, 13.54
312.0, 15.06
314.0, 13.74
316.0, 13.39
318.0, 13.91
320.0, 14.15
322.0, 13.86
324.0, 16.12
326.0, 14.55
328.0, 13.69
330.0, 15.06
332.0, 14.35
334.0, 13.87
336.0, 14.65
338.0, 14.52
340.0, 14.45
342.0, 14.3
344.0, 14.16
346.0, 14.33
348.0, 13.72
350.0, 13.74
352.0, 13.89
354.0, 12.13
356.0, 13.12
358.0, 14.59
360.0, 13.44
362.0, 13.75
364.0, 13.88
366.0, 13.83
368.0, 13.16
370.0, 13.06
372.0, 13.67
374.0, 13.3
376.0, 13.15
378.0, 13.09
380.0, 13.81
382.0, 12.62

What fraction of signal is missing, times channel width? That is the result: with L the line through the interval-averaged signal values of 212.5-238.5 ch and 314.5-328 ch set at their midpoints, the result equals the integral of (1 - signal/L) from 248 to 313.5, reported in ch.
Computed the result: 3.16 ch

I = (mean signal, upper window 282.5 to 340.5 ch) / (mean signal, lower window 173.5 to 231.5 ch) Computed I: 1.3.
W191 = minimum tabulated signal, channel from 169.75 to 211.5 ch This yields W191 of 7.992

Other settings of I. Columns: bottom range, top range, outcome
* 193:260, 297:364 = 1.30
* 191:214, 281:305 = 1.16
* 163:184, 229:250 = 1.20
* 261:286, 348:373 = 1.08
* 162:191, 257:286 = 1.46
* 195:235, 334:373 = 1.32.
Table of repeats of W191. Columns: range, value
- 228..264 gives 6.005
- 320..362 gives 12.13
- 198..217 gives 8.46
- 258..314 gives 9.763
